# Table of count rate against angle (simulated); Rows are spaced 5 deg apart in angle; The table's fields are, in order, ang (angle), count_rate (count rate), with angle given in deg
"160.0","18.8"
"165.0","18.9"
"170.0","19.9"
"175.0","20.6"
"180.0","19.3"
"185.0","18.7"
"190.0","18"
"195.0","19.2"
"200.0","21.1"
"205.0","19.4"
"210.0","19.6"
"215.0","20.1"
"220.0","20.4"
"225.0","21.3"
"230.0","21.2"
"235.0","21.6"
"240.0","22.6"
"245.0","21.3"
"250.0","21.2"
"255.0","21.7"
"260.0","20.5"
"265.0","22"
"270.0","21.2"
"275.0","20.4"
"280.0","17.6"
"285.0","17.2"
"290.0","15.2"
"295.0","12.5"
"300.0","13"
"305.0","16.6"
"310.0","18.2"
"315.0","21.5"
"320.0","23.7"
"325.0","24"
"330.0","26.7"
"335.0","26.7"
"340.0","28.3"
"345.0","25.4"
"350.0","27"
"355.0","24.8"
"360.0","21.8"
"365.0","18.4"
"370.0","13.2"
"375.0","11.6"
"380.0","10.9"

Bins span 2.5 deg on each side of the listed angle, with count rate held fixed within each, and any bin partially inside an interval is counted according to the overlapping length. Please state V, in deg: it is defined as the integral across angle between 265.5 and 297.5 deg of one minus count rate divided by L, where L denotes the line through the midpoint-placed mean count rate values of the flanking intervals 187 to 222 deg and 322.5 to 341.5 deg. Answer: 8.1 deg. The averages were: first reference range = 19.7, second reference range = 26.3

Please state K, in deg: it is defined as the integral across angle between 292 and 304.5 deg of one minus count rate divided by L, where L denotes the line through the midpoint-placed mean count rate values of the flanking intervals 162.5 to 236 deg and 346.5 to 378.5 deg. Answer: 3.9 deg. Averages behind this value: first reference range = 19.9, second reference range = 19.4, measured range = 13.5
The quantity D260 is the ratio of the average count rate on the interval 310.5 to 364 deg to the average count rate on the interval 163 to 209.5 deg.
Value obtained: 1.26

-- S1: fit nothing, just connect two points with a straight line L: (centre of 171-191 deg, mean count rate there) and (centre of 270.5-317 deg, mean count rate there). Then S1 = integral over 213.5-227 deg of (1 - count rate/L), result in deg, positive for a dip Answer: -1.5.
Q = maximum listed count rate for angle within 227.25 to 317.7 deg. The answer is 22.6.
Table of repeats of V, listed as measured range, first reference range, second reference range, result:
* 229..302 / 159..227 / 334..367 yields 8.5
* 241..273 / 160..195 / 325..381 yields -1.6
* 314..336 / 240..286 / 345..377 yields -4.7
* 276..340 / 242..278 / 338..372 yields 6.5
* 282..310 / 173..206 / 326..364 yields 9.9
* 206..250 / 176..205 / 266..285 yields -3.4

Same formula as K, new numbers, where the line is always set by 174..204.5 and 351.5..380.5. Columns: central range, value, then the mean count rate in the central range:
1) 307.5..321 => -2.1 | 20.8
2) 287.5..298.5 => 2.7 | 13.8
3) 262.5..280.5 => -2.0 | 20.6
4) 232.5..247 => -2.3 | 21.9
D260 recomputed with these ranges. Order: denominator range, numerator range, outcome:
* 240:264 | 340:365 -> 1.14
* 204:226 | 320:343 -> 1.30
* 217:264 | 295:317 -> 0.78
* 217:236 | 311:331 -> 1.11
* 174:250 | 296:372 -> 1.07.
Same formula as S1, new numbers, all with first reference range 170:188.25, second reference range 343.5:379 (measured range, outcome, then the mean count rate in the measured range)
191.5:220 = -0.4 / 19.9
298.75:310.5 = 2.3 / 15.9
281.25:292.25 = 1.8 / 16.4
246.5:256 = -0.9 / 21.4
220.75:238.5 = -1.6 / 21.3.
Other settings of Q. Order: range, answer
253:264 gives 21.7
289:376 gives 28.3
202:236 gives 21.6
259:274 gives 22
